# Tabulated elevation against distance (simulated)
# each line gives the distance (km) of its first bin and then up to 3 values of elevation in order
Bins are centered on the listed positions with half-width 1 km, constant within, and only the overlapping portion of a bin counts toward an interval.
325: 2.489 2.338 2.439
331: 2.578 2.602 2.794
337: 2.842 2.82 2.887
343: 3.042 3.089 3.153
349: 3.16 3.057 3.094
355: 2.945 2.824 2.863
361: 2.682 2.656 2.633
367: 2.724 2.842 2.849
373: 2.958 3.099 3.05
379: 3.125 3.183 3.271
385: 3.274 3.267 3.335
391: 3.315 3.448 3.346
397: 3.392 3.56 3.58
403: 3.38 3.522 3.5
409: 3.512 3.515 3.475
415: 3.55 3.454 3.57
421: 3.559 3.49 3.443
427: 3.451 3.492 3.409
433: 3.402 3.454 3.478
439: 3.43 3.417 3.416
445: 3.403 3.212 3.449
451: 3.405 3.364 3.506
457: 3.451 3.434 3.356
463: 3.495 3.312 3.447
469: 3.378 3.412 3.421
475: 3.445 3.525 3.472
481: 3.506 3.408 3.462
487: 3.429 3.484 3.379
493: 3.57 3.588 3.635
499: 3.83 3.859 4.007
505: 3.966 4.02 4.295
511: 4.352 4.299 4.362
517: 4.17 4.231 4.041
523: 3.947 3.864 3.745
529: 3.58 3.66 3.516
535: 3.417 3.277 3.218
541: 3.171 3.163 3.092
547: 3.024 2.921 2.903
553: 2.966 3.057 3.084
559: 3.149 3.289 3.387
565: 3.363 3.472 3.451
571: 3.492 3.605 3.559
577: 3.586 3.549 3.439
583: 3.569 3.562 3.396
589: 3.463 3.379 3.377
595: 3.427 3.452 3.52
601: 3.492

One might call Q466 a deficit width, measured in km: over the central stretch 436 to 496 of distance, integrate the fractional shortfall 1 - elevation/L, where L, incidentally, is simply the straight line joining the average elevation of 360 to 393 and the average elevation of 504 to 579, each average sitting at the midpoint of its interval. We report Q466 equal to -2.1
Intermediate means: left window 3.03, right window 3.56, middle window 3.44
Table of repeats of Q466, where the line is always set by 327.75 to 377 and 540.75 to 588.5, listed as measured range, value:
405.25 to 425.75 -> -3.5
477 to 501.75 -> -3.1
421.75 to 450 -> -3.6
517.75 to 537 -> -3.2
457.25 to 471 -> -1.4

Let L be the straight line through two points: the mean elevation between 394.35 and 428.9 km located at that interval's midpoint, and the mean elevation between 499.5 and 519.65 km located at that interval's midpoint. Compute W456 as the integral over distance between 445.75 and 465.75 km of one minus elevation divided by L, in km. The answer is 2.0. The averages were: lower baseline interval 3.49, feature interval 3.4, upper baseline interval 4.15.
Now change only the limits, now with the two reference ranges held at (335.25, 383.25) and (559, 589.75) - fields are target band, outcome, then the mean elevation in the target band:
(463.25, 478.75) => -1.0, 3.43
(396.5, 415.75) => -2.8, 3.5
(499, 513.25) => -3.4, 4.08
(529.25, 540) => -0.2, 3.43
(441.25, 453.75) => -0.9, 3.38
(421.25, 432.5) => -1.3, 3.46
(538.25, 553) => 1.5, 3.06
